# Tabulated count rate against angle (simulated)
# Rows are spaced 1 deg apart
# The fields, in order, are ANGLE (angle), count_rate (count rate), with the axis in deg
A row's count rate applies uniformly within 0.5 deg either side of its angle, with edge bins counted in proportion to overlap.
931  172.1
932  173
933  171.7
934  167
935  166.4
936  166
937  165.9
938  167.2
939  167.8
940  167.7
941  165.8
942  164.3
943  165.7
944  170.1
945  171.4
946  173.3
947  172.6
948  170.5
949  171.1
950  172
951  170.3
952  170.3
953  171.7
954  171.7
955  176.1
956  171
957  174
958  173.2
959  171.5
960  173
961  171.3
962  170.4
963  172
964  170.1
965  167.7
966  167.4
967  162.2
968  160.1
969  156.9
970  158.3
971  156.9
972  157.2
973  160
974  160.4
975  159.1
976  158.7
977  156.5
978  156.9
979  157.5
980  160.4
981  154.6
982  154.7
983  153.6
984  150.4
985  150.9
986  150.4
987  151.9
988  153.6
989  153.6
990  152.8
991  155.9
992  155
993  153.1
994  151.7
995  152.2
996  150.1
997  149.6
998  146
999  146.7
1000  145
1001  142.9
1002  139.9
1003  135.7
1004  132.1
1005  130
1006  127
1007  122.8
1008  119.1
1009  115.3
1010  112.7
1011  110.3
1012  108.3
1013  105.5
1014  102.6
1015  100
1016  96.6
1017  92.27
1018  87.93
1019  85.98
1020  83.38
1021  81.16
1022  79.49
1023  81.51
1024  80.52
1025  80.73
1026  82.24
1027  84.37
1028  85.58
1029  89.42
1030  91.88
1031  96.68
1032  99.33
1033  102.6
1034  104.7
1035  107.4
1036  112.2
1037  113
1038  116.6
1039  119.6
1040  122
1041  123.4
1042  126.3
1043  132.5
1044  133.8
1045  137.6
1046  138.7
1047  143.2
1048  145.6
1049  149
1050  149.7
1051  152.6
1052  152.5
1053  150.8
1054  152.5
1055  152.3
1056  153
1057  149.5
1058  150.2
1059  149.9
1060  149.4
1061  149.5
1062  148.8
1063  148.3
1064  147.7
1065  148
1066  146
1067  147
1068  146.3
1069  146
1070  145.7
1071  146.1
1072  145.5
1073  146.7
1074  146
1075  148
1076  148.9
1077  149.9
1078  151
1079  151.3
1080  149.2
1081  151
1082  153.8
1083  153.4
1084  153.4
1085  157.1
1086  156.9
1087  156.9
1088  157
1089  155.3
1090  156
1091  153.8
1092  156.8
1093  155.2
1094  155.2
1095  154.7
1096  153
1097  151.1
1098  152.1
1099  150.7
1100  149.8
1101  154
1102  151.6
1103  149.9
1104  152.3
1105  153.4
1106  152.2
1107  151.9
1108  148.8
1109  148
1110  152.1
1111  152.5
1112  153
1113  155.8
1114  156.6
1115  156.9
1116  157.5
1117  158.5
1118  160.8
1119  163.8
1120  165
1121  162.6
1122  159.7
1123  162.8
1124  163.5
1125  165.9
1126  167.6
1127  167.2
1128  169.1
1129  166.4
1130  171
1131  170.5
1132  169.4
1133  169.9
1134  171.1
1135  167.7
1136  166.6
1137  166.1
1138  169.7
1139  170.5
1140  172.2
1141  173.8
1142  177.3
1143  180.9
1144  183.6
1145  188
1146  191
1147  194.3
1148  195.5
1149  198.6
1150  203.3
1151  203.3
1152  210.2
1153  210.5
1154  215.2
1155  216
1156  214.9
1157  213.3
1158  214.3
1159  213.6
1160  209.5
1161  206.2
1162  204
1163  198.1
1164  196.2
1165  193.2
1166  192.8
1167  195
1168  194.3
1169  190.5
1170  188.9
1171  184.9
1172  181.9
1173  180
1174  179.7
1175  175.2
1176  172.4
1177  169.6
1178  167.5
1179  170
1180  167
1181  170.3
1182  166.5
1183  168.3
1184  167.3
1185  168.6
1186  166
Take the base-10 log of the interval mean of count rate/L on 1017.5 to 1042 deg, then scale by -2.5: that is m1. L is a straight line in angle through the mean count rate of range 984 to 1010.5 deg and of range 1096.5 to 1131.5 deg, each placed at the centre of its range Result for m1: 0.45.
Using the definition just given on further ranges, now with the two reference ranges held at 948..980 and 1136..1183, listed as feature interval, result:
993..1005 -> 0.18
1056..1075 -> 0.20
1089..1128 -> 0.17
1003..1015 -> 0.41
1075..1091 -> 0.18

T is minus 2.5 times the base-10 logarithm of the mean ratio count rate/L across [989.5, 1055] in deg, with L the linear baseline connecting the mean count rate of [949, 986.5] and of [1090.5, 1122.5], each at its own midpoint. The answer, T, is 0.31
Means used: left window 164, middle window 121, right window 155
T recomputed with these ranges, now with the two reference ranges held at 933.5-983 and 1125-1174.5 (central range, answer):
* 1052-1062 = 0.18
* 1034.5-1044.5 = 0.41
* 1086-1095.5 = 0.16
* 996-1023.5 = 0.44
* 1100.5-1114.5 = 0.20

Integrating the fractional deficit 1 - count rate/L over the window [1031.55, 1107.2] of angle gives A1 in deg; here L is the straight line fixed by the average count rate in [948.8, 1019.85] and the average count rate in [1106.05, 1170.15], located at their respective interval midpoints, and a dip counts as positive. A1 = 9.5 deg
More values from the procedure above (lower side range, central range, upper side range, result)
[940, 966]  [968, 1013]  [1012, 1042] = -4.09 deg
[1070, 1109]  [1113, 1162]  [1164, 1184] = -3.77 deg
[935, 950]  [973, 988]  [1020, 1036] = -2.44 deg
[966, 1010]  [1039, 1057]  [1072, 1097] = 1.15 deg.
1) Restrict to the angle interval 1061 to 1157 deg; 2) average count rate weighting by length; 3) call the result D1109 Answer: 163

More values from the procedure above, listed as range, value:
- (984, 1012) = 141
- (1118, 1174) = 185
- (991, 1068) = 125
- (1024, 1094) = 137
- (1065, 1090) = 150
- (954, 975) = 166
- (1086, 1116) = 153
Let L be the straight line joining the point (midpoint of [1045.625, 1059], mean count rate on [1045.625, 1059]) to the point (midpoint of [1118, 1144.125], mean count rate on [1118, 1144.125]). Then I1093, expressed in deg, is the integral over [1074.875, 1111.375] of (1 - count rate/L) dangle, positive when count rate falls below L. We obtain 1.5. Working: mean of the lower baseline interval 149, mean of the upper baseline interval 169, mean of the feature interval 153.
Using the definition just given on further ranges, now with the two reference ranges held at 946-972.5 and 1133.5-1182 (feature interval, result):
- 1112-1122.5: 1.4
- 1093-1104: 1.8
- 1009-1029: 9.4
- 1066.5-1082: 2.8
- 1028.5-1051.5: 7.1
